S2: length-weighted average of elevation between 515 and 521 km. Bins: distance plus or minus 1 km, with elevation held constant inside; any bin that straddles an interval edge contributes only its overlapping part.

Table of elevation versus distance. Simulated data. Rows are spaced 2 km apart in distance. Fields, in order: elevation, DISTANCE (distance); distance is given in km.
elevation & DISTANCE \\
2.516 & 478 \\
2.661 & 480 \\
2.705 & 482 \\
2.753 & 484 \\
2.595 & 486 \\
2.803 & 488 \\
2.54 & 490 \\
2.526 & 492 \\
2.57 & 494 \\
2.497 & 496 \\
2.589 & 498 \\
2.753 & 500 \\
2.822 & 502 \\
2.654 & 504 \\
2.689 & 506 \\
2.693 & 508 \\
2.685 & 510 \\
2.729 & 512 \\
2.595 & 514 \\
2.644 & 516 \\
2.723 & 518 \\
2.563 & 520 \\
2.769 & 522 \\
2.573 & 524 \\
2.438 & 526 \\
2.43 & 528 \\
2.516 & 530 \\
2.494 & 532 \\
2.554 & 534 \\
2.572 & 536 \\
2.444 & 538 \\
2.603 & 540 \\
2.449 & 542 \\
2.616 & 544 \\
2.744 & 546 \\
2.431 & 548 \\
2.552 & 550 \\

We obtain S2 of 2.64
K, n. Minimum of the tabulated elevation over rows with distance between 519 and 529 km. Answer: 2.43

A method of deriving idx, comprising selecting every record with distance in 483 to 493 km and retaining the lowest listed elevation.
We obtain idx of 2.526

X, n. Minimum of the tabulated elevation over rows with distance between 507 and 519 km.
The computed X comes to 2.595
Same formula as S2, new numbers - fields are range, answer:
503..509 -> 2.68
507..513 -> 2.7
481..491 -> 2.68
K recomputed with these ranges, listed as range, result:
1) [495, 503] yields 2.497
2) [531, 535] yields 2.494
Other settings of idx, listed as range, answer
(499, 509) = 2.654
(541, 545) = 2.449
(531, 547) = 2.444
